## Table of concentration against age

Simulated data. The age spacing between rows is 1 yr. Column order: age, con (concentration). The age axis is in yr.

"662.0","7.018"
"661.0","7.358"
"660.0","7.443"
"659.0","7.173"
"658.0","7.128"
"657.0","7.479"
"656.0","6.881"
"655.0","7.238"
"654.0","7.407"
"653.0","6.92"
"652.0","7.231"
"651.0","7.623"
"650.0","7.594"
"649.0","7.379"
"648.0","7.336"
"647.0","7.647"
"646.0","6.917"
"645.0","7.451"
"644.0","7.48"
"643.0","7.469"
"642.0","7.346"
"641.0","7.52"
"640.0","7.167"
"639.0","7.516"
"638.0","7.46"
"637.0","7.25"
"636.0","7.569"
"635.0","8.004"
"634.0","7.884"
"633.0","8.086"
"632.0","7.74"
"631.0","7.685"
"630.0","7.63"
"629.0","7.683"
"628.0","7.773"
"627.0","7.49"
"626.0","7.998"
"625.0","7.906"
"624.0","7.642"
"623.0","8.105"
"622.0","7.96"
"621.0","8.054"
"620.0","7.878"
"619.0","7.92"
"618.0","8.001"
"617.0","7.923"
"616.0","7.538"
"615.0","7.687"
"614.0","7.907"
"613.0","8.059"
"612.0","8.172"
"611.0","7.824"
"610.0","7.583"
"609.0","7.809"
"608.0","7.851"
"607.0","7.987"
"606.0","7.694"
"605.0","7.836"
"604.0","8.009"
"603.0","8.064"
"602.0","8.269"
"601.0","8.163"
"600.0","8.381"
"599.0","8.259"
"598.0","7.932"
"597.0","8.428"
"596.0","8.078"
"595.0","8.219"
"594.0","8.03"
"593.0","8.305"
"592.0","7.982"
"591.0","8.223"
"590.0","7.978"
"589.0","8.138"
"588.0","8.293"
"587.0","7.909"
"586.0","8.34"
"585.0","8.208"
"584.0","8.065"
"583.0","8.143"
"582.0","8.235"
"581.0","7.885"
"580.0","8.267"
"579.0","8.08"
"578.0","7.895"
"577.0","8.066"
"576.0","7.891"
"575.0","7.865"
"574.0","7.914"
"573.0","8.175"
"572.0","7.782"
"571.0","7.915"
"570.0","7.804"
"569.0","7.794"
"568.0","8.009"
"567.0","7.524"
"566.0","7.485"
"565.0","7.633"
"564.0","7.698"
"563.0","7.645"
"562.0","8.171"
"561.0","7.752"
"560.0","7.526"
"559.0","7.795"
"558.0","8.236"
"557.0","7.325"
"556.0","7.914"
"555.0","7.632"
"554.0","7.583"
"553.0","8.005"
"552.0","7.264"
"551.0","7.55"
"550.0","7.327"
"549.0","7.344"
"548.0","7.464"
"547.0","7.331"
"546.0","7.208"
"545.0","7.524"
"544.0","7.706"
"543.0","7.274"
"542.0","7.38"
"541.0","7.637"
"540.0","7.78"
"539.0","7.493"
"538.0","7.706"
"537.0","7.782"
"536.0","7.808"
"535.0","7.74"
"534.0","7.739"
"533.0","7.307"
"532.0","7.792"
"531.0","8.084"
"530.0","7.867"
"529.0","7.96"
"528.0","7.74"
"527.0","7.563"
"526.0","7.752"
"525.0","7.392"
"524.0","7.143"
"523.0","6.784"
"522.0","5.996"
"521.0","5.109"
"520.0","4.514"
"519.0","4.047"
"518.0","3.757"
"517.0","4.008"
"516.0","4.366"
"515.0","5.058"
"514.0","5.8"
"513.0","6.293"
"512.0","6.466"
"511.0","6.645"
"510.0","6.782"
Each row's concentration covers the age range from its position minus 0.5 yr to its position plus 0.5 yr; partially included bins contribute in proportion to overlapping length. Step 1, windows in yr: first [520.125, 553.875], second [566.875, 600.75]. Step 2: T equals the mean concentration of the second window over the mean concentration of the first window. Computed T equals 1.1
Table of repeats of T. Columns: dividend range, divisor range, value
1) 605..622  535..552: 1.05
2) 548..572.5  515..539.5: 1.15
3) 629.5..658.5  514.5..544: 1.10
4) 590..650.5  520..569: 1.04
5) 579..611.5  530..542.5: 1.05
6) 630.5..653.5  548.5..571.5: 0.97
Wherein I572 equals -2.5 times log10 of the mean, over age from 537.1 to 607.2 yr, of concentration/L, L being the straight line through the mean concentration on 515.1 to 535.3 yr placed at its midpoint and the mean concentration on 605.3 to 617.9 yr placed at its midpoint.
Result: -0.092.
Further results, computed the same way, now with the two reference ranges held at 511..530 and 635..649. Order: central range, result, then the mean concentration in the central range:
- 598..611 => -0.144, 7.98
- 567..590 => -0.194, 8.02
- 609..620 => -0.109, 7.86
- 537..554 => -0.185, 7.51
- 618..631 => -0.089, 7.84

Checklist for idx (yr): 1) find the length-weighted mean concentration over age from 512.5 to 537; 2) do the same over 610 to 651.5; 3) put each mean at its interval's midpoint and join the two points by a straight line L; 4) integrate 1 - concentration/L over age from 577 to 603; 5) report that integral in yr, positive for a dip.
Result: -3.3 yr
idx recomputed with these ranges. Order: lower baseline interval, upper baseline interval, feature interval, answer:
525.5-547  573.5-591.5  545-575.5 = 0.7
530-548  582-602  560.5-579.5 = 0.2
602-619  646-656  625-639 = -0.2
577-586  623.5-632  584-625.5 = -0.5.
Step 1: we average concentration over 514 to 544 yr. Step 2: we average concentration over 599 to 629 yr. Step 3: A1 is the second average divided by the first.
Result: 1.2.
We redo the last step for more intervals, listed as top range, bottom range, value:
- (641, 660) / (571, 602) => 0.90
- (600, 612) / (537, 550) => 1.06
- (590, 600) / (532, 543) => 1.07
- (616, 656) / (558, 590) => 0.96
